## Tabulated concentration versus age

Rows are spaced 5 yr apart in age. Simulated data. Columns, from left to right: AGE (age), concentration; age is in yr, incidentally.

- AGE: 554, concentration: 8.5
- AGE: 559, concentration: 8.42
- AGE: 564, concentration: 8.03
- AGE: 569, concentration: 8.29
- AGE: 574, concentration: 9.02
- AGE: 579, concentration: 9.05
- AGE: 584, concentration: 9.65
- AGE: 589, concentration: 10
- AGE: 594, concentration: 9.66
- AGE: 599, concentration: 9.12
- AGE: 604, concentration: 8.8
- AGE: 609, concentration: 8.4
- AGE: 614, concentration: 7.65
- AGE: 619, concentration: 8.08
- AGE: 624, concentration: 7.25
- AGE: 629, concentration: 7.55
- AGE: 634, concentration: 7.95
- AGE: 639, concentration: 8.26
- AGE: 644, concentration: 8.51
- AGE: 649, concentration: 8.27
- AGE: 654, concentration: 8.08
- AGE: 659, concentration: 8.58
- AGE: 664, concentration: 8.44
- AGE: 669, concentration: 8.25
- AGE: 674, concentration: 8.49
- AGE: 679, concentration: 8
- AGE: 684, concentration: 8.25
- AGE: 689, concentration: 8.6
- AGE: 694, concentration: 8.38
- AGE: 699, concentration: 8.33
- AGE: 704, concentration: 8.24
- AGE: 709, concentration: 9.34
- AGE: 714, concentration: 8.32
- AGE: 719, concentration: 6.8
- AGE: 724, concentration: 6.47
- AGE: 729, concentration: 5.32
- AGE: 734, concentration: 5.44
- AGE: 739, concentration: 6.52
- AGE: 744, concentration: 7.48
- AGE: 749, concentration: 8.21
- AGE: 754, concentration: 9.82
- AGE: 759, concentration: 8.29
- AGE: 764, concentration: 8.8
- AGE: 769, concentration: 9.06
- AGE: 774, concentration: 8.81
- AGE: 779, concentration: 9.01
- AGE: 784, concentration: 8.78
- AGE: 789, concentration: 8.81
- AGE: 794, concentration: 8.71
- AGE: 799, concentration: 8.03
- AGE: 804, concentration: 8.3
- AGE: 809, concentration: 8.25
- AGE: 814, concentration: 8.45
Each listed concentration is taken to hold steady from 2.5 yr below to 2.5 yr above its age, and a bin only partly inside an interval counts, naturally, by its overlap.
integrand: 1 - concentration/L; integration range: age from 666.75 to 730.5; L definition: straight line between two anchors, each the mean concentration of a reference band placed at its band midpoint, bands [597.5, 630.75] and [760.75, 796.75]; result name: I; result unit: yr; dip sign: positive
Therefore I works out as 3.97 yr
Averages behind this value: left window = 8.1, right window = 8.84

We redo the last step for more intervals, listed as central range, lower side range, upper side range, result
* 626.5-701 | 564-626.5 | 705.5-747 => -4.32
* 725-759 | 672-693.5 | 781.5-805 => 5.08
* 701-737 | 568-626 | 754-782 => 6.96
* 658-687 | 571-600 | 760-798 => 2.57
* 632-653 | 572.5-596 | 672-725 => 1.35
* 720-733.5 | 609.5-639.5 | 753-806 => 3.99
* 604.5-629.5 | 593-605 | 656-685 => 3.03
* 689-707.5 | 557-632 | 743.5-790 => 0.60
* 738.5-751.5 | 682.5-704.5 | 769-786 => 1.73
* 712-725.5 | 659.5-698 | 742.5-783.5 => 2.09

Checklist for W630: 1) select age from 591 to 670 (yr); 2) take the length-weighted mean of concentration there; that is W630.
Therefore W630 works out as 8.31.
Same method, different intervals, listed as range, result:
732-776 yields 8.07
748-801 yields 8.78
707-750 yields 7.04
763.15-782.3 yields 8.92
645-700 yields 8.34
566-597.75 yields 9.25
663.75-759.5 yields 7.83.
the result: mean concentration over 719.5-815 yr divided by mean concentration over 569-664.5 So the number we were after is 0.94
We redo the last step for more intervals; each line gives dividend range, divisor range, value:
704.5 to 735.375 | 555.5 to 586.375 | 0.81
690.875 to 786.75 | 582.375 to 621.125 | 0.89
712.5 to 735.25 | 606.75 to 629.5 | 0.83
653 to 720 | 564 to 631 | 0.96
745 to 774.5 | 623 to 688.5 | 1.07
